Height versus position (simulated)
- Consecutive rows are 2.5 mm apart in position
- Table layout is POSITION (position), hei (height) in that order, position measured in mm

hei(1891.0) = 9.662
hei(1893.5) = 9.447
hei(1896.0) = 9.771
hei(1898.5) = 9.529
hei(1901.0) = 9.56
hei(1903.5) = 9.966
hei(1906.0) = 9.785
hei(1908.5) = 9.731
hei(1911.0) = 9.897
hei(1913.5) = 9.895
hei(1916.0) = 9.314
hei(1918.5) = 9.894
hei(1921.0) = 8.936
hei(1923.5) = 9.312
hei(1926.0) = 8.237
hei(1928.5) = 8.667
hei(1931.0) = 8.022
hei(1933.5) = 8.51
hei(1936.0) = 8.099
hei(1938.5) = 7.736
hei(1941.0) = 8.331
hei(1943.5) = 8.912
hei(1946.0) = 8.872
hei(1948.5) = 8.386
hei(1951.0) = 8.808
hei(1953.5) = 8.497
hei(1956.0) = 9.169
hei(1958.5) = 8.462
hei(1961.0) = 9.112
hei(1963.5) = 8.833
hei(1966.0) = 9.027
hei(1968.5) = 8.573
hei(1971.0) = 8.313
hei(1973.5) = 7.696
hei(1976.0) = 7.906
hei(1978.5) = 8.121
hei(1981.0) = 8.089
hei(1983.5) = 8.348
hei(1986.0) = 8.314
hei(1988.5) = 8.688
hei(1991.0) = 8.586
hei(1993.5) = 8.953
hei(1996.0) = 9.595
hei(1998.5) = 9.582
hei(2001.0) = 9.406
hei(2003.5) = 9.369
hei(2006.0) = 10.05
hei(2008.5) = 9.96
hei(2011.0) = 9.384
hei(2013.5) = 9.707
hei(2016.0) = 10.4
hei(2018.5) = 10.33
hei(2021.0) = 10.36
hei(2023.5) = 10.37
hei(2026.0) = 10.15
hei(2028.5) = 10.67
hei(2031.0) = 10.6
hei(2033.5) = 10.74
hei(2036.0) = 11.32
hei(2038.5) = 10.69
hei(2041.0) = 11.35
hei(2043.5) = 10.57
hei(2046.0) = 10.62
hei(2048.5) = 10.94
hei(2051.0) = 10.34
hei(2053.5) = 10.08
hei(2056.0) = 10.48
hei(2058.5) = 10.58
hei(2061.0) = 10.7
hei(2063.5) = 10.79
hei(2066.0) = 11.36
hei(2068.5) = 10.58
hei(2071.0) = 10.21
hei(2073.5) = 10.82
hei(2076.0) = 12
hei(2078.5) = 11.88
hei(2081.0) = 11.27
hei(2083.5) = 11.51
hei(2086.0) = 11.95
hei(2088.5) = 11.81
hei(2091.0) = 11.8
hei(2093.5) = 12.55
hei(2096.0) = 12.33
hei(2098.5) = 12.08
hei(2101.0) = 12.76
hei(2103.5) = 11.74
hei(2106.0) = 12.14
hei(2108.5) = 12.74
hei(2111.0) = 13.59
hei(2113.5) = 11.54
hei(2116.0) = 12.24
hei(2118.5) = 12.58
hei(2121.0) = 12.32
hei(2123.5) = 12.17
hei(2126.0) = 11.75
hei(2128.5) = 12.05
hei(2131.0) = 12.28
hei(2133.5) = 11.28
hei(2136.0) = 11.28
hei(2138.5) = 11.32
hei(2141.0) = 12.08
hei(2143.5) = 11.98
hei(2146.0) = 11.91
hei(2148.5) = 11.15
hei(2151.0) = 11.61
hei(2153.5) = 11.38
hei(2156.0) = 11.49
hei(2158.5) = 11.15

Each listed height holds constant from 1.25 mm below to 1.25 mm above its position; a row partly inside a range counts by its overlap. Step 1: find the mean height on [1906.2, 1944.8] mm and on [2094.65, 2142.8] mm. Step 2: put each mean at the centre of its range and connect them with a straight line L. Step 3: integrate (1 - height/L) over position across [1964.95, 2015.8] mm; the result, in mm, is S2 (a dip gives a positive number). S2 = 5.6 mm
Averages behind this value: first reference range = 8.92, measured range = 8.91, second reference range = 12.1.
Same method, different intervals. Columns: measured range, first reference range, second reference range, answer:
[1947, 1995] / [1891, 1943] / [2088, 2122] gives 7.2 mm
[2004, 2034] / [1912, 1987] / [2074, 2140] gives -0.2 mm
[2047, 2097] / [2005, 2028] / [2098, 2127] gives 0.9 mm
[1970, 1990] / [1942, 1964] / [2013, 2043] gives 2.6 mm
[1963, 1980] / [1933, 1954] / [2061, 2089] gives 1.4 mm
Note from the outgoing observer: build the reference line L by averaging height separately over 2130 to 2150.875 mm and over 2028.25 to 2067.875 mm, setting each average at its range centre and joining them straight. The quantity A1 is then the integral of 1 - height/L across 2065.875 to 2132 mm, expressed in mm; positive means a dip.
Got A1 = -4.07 mm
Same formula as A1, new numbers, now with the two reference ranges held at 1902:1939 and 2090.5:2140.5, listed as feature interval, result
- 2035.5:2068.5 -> 1.2 mm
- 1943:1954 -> 1.0 mm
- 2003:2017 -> 0.9 mm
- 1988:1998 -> 1.2 mm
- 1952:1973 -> 2.2 mm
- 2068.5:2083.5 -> 0.4 mm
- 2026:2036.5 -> 0.1 mm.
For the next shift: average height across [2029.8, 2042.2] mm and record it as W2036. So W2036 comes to 10.9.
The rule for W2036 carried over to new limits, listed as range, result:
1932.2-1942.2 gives 8.17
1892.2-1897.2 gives 9.61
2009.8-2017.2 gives 9.83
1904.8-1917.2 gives 9.73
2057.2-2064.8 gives 10.7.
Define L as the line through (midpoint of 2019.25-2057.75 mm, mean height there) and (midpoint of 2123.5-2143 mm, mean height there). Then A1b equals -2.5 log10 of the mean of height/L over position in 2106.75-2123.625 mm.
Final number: -0.08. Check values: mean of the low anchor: 10.6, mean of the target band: 12.5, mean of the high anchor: 11.8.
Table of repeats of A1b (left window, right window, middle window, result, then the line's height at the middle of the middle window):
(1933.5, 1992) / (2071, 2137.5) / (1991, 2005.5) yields 0.00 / 9.35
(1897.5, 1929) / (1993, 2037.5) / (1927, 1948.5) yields 0.15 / 9.61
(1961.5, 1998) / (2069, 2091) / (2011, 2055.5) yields -0.05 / 10.1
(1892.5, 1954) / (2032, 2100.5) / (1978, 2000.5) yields 0.15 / 10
